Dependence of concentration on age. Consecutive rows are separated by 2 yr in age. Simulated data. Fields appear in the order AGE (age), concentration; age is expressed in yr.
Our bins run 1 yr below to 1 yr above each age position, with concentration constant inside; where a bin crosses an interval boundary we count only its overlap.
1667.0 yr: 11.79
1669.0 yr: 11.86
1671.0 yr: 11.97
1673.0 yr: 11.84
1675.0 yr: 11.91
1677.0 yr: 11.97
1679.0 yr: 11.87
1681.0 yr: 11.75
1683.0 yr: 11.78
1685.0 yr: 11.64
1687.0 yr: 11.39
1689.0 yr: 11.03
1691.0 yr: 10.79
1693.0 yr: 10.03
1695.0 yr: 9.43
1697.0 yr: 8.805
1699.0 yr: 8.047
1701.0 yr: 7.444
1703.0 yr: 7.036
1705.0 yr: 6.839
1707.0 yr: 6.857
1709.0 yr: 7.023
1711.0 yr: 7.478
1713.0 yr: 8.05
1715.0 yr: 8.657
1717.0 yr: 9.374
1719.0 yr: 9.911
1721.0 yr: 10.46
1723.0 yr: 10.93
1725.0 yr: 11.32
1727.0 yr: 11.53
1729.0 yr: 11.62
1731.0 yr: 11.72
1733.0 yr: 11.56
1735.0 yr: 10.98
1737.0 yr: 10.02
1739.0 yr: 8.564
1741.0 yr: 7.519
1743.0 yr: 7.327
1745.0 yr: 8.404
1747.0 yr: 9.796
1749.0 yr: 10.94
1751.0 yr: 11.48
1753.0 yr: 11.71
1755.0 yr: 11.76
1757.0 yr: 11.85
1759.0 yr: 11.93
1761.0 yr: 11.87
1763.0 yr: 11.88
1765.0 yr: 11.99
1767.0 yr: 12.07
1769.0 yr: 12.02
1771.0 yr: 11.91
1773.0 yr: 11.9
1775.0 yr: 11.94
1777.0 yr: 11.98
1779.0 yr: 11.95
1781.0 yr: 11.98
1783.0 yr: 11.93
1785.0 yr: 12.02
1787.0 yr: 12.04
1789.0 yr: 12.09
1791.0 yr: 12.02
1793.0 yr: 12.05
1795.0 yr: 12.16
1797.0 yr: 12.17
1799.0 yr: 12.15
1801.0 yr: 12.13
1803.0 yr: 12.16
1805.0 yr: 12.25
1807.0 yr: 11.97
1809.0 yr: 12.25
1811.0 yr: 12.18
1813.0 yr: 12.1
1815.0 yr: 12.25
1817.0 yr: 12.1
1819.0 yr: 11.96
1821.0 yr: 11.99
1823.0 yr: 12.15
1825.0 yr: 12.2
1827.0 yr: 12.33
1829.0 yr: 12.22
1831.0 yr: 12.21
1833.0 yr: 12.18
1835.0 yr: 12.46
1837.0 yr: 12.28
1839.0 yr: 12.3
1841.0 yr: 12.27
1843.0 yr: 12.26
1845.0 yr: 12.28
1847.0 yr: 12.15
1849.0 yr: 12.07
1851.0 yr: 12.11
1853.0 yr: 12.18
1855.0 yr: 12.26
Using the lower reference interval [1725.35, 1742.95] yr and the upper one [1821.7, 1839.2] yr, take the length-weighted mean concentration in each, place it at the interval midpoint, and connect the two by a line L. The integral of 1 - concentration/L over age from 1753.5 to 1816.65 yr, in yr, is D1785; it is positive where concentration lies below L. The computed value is -3.9 yr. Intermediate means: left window 10.3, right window 12.3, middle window 12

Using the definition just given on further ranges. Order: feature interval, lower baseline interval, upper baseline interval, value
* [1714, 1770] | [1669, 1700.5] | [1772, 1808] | 4.2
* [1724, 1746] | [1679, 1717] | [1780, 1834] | 0.2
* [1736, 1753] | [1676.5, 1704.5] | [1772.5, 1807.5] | 2.7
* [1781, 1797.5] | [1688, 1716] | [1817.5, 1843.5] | -1.6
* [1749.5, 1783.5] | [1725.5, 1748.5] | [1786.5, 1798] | -2.4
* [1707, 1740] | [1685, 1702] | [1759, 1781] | 2.4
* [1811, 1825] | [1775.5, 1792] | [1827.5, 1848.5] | 0.1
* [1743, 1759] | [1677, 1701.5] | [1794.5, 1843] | 0.8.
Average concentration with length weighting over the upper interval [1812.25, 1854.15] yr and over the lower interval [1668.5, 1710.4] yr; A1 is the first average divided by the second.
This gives 1.2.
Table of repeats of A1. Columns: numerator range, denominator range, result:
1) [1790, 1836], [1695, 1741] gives 1.31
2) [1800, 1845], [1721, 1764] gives 1.14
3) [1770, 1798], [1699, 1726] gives 1.40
